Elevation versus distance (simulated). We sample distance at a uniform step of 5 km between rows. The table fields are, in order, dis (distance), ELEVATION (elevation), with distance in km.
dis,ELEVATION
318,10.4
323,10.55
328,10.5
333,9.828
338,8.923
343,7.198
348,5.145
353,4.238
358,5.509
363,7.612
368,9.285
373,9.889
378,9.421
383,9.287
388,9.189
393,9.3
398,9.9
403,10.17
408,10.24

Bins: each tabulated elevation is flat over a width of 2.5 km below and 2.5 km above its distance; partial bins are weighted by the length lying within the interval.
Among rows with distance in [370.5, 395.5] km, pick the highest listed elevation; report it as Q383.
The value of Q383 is 9.889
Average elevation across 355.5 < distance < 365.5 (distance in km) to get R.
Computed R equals 6.56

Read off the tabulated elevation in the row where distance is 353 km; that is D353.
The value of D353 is 4.238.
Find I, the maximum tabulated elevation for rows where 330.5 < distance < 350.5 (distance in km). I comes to 9.828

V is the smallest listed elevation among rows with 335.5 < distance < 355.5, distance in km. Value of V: 4.238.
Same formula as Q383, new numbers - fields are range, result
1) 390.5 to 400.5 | 9.9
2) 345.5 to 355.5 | 5.145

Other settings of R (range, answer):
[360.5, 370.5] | 8.45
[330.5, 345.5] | 8.65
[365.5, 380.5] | 9.53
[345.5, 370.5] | 6.36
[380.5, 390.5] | 9.24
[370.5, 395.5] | 9.42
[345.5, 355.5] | 4.69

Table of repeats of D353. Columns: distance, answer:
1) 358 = 5.509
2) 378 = 9.421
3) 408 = 10.24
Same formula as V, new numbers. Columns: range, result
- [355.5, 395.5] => 5.509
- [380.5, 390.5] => 9.189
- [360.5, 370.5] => 7.612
